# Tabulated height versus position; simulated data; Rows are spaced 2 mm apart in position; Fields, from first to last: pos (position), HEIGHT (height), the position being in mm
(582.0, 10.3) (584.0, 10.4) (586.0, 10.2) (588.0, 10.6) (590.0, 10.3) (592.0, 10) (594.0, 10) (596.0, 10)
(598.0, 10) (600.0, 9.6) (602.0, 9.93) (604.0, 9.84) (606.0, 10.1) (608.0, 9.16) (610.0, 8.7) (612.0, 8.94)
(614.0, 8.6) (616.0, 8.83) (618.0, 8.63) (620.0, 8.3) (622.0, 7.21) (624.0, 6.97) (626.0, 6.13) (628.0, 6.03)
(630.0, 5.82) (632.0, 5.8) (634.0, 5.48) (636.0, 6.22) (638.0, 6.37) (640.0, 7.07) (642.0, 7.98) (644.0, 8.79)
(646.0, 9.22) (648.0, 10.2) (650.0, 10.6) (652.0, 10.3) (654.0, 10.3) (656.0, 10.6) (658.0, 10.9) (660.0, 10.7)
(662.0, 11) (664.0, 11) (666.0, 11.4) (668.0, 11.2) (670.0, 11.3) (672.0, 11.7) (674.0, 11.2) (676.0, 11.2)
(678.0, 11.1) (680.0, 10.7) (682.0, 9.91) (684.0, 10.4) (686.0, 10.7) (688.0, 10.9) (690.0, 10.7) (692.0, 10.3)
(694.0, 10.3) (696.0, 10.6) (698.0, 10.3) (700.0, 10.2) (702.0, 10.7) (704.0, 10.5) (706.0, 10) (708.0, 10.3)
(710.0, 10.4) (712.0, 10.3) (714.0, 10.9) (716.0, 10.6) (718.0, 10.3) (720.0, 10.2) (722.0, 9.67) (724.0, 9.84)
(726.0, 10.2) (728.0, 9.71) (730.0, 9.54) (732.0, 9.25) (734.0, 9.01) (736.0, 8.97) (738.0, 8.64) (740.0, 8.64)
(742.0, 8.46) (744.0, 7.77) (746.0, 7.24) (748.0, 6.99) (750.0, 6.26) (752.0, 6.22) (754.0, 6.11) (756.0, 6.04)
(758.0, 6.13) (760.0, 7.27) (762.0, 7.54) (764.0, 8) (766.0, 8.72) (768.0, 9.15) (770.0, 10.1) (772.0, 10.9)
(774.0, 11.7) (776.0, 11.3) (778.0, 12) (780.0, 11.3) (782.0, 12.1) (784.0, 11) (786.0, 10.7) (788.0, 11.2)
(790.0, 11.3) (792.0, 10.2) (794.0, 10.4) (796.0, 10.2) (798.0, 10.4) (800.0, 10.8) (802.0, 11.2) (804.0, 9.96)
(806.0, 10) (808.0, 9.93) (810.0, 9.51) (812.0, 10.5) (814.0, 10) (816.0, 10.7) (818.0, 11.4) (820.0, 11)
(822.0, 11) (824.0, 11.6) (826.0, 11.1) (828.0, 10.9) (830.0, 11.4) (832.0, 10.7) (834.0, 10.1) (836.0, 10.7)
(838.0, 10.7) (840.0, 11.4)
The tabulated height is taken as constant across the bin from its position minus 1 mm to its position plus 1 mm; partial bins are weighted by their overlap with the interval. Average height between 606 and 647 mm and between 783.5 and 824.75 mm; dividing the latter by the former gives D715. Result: 1.40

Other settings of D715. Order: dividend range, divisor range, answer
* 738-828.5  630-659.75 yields 1.13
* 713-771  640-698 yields 0.81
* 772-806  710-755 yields 1.23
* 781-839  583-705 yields 1.12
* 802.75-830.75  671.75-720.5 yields 1.01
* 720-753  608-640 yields 1.18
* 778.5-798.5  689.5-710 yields 1.05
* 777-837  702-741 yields 1.09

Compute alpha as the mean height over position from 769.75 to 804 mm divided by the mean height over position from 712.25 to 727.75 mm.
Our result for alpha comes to 1.1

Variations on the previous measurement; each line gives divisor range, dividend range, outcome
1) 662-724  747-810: 0.90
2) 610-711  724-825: 1.01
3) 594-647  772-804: 1.36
